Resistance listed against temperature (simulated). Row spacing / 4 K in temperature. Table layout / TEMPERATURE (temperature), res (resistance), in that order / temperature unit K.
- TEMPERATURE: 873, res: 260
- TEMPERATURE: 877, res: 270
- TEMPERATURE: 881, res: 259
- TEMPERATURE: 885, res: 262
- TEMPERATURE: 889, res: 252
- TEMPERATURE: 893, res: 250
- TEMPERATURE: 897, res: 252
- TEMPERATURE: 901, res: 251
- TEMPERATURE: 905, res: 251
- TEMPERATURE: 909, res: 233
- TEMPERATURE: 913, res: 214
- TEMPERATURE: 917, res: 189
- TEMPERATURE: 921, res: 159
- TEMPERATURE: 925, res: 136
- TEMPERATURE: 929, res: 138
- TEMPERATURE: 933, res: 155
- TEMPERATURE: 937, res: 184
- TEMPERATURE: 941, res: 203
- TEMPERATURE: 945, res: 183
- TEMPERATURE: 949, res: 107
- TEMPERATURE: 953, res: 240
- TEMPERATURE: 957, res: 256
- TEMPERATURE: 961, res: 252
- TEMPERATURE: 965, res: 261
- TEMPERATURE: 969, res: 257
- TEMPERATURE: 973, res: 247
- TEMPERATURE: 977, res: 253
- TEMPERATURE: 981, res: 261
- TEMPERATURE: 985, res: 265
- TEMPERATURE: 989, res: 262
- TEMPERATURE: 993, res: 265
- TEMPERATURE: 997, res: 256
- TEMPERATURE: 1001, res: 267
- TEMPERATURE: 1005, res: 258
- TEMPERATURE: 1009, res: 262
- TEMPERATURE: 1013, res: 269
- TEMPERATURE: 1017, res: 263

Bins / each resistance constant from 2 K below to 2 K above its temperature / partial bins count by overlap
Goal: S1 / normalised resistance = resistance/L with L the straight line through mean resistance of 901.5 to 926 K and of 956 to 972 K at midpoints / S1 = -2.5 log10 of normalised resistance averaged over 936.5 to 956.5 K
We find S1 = 0.25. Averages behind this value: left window 203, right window 256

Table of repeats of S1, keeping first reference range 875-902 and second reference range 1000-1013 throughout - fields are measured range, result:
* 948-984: 0.08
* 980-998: 0.00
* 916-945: 0.48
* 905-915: 0.13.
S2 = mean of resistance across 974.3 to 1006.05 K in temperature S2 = 261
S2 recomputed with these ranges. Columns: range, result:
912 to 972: 196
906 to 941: 180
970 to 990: 257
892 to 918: 235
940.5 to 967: 215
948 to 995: 247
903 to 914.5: 233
